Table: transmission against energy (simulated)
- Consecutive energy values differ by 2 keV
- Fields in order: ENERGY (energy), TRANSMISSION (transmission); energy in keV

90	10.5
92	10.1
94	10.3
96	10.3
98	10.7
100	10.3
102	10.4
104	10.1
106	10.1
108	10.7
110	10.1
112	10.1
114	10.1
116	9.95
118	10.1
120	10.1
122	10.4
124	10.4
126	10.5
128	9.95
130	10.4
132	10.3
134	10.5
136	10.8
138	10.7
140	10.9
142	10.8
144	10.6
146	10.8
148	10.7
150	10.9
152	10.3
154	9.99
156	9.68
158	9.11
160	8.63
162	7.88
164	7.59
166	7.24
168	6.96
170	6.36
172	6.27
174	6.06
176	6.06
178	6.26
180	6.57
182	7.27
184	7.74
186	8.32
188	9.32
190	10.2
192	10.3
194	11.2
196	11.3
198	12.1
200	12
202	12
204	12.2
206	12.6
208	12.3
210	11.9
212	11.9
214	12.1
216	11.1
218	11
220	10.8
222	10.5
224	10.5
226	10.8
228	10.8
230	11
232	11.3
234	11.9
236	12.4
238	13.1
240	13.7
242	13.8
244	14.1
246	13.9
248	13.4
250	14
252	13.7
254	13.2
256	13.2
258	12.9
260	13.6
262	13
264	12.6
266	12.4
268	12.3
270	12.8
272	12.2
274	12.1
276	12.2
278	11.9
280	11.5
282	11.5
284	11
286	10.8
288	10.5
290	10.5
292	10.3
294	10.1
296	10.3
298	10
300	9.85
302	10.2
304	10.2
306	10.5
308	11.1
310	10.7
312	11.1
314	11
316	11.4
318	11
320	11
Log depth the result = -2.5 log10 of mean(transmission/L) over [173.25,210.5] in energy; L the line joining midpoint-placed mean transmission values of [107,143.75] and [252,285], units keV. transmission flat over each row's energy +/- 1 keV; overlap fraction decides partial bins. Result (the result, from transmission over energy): 0.16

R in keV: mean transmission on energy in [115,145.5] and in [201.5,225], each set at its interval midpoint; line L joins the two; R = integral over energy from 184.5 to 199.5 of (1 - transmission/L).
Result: 1.2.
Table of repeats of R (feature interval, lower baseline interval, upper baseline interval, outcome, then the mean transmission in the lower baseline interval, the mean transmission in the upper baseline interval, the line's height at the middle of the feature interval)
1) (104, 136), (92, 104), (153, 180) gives -2.9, 10.4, 7.51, 9.44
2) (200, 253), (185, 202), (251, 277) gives -2.3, 10.7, 12.8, 11.7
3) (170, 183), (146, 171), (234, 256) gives 4.5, 8.86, 13.4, 9.81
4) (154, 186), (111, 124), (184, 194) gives 7.5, 10.1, 9.52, 9.69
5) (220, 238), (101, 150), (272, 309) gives -0.9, 10.4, 10.8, 10.7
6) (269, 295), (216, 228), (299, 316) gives -1.6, 10.8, 10.6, 10.7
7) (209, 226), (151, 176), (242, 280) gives -0.8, 7.93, 13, 10.7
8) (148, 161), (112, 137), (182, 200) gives 0.4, 10.3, 10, 10.2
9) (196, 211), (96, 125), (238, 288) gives -0.4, 10.3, 12.7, 11.7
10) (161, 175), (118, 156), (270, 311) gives 4.8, 10.5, 10.9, 10.6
